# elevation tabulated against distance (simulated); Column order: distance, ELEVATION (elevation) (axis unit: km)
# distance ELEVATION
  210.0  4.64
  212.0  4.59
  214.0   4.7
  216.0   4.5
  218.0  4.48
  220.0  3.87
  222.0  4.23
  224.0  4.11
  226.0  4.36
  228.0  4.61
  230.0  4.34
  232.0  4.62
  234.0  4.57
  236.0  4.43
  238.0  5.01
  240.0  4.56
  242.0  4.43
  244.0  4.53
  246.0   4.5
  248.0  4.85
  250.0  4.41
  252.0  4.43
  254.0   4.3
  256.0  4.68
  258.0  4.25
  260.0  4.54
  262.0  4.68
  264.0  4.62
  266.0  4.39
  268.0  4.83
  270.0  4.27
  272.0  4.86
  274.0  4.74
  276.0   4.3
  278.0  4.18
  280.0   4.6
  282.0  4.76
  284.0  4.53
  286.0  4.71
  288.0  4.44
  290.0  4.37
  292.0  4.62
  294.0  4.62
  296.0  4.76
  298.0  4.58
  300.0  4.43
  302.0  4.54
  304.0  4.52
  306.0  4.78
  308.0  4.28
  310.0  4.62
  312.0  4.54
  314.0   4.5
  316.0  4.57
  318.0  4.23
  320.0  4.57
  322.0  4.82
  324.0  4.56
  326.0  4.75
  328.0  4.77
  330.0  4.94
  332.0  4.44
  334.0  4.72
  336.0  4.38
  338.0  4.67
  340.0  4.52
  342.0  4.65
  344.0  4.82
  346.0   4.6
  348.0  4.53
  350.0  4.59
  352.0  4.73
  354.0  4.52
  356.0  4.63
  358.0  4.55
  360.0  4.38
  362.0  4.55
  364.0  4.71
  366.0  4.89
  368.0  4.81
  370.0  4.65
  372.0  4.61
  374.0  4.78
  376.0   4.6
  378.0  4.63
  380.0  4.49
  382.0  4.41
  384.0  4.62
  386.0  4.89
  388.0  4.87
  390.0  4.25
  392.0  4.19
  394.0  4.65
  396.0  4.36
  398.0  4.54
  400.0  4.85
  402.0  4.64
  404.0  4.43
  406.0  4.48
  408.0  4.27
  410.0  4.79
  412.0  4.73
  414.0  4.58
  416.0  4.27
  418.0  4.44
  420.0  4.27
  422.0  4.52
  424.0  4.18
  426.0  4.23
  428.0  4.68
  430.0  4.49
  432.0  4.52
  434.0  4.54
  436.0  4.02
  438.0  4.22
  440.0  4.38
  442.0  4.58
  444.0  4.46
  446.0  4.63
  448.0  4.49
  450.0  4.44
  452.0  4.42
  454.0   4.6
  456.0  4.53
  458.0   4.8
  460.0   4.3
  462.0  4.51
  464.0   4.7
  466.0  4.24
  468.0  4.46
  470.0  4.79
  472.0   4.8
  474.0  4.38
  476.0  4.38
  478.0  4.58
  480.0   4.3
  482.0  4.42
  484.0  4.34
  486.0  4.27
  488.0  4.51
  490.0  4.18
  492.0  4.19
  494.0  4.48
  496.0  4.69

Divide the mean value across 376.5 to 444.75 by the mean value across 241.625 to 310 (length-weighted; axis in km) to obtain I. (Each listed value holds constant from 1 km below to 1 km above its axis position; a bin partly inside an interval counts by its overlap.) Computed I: 1.0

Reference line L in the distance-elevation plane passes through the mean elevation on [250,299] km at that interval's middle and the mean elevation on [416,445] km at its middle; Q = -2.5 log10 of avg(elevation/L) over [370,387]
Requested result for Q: -0.05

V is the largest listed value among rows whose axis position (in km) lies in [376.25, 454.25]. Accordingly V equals 4.89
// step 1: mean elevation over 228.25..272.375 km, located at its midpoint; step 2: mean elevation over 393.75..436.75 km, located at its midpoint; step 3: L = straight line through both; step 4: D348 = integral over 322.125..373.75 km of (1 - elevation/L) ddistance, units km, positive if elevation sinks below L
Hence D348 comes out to -1.6 km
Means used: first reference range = 4.55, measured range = 4.64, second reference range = 4.48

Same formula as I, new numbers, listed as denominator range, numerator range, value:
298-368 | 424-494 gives 0.97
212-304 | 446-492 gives 0.99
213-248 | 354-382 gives 1.03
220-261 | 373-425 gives 1.01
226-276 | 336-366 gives 1.01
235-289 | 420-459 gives 0.98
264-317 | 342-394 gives 1.01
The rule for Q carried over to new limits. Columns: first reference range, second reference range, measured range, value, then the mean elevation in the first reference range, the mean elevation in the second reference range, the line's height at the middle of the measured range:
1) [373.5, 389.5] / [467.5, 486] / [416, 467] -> 0.024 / 4.64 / 4.48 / 4.54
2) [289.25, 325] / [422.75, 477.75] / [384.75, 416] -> -0.014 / 4.55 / 4.47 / 4.5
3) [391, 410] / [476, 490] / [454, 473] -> -0.038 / 4.51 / 4.39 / 4.41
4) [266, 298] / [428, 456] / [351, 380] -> -0.031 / 4.57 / 4.46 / 4.51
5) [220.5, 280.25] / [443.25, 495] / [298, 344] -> -0.023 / 4.5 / 4.47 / 4.49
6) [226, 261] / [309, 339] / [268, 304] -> 0.003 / 4.53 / 4.61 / 4.57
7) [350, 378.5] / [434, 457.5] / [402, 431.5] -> 0.013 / 4.64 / 4.45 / 4.52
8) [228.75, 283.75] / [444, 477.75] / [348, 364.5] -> -0.009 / 4.54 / 4.53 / 4.54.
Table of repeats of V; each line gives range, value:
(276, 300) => 4.76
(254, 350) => 4.94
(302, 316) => 4.78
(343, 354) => 4.82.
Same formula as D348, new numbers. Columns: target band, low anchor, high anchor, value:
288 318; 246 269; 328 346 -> 0.4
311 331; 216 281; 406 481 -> -0.6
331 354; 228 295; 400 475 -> -0.4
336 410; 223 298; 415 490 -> -1.8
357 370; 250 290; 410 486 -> -0.4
